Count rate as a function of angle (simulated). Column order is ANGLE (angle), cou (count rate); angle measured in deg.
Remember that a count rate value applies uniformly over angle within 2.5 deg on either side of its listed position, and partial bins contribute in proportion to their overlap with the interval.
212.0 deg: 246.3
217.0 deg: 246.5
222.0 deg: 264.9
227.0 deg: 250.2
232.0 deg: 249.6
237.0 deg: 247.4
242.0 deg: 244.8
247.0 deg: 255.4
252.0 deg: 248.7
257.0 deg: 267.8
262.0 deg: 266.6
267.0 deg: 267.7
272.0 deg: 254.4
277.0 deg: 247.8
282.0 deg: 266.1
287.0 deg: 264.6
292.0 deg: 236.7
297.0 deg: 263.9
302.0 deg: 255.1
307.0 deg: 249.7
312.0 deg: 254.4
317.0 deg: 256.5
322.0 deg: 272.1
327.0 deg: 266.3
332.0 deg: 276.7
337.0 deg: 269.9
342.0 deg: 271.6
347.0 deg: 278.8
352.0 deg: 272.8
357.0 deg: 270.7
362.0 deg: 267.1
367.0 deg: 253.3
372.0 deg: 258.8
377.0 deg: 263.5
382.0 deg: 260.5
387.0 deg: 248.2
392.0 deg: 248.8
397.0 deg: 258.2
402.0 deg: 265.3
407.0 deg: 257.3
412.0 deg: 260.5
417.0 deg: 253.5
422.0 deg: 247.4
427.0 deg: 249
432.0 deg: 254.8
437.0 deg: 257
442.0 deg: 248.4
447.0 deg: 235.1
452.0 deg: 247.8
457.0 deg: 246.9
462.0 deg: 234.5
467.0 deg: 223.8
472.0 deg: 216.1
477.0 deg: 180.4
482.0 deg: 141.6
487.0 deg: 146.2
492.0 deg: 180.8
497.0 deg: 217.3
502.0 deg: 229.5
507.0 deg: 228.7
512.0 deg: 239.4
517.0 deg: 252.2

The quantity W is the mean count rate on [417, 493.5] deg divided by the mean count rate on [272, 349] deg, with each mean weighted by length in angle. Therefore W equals 0.85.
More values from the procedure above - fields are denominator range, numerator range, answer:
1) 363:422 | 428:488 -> 0.86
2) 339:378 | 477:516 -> 0.74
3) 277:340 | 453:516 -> 0.80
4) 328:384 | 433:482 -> 0.85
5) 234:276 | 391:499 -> 0.90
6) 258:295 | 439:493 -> 0.82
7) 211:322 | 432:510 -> 0.85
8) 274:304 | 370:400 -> 1.00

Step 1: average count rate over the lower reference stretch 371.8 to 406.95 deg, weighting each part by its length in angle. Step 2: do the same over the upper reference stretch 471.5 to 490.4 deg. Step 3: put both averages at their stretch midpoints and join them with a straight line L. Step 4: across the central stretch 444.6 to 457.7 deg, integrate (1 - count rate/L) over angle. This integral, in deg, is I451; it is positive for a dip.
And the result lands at -3.1 deg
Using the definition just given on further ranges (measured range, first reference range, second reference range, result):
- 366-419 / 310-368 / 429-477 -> -0.76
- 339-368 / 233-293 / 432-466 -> -2.24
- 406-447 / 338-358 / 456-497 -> -4.80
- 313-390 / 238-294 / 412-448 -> -3.66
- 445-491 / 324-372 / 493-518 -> 6.22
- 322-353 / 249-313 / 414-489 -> -3.22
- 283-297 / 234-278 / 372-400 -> 0.07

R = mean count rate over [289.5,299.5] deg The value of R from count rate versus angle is 250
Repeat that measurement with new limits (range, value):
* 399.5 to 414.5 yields 261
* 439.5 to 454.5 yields 244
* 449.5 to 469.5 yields 238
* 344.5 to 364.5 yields 272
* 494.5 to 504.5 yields 223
